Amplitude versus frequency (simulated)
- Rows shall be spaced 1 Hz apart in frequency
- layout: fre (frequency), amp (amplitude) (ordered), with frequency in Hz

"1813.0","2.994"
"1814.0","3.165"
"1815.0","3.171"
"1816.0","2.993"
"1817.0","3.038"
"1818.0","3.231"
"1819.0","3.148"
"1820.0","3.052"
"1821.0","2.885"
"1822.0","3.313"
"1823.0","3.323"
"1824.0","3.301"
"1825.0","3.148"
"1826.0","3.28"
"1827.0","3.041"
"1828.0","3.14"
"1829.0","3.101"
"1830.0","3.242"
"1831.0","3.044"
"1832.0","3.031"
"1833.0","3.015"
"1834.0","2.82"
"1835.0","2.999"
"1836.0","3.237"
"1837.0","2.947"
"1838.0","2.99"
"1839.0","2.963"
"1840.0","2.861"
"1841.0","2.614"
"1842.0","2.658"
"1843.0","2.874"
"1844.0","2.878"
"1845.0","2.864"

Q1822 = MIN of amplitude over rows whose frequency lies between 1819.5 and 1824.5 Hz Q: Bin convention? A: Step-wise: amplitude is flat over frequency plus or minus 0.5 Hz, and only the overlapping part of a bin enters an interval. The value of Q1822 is 2.885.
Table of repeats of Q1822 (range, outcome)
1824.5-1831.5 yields 3.041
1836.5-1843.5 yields 2.614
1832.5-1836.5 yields 2.82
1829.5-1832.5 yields 3.031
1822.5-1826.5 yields 3.148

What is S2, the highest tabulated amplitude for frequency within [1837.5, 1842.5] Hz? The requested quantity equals 2.99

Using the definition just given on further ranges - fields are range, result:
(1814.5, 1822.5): 3.313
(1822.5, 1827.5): 3.323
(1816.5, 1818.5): 3.231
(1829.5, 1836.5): 3.242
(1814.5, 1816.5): 3.171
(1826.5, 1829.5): 3.14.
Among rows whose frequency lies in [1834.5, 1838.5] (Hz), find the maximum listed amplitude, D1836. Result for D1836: 3.237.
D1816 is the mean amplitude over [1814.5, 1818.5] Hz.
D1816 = 3.11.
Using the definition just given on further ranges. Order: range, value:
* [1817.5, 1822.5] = 3.13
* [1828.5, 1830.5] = 3.17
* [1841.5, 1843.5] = 2.77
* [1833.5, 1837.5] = 3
